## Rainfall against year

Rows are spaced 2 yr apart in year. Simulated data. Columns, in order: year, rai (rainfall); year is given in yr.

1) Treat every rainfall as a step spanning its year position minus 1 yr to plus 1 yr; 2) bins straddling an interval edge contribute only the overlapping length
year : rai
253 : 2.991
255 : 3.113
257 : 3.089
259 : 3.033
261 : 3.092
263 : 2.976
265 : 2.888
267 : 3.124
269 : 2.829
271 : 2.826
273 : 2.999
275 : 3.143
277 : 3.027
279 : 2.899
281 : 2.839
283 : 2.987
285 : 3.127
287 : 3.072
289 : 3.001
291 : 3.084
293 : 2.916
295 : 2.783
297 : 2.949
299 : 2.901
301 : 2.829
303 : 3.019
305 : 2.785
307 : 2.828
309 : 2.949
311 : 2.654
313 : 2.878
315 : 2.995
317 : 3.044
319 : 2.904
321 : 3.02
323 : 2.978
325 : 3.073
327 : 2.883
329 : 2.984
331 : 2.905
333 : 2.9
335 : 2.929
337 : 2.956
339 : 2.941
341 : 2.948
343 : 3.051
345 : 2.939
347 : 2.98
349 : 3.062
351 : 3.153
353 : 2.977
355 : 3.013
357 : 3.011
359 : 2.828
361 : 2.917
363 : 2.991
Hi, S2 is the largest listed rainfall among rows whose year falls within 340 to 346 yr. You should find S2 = 3.051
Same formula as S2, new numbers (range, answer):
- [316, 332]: 3.073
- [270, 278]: 3.143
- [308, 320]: 3.044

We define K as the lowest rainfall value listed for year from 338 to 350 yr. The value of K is 2.939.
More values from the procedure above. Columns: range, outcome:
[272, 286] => 2.839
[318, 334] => 2.883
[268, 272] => 2.826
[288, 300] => 2.783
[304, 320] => 2.654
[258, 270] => 2.829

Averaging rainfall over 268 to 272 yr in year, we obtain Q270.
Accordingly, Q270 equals 2.83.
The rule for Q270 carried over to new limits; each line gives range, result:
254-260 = 3.08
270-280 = 2.98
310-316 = 2.84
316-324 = 2.99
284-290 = 3.07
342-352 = 3.04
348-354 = 3.06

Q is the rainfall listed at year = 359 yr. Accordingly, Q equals 2.828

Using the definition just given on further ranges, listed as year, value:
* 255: 3.113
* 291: 3.084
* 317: 3.044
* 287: 3.072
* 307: 2.828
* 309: 2.949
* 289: 3.001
